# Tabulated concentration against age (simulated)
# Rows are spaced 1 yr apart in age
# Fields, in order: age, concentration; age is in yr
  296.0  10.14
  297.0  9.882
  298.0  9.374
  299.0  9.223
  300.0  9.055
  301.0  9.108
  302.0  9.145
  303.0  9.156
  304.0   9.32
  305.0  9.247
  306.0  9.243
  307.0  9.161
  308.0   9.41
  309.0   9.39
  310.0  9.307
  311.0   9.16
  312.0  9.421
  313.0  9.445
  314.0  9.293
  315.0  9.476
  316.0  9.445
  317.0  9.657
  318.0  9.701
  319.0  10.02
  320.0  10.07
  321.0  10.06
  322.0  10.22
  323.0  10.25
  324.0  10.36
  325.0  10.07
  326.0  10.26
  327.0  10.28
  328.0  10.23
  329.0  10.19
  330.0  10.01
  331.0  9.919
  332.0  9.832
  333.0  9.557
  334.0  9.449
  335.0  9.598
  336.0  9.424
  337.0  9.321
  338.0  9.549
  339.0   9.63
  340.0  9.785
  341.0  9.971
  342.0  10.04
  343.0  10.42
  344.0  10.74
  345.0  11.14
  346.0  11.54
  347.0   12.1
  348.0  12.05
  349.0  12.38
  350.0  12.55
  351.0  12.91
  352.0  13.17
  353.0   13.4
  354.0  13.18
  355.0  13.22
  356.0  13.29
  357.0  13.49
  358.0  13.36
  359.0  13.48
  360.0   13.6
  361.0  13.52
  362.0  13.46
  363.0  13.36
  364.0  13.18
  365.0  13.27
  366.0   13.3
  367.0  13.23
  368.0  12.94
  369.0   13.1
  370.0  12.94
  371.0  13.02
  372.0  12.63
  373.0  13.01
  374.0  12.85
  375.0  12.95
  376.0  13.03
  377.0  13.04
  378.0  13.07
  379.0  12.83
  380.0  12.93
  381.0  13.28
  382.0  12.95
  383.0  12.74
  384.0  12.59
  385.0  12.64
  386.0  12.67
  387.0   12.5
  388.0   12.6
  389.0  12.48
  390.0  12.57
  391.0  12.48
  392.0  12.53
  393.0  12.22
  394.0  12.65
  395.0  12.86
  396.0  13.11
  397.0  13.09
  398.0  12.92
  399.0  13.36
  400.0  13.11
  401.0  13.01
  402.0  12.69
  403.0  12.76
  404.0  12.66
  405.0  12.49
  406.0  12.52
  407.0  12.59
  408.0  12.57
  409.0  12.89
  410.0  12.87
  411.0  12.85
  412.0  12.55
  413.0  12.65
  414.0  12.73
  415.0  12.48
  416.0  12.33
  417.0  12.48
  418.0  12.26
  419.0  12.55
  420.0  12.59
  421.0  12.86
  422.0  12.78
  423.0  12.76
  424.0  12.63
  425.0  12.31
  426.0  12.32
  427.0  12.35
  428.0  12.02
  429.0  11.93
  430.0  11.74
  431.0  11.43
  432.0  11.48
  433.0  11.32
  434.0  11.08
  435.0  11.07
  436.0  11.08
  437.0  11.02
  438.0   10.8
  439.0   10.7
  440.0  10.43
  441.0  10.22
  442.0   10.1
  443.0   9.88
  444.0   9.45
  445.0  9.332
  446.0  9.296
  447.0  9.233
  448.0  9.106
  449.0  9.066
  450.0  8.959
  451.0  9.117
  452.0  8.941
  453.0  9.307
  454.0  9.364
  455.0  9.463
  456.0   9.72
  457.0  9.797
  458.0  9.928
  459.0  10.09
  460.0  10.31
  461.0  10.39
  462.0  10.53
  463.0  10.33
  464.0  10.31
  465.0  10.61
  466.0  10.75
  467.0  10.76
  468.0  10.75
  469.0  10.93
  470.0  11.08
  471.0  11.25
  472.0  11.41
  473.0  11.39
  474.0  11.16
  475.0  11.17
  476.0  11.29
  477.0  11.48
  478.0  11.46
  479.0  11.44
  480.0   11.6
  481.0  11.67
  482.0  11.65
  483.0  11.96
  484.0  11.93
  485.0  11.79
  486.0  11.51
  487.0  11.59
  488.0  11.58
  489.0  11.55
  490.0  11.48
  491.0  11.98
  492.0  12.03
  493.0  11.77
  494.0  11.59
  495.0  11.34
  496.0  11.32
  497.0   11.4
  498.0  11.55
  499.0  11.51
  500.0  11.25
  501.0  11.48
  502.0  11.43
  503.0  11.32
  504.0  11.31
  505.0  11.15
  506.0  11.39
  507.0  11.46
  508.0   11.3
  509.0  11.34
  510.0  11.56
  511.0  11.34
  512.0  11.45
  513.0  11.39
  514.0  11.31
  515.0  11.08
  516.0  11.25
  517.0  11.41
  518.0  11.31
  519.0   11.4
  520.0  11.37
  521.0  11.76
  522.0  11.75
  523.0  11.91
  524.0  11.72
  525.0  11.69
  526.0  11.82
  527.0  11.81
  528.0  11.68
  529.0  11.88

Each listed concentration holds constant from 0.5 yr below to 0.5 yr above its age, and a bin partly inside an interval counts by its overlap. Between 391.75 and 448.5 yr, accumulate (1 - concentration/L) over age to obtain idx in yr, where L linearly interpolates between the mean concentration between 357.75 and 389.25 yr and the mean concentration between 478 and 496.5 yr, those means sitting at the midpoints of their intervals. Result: 2.5 yr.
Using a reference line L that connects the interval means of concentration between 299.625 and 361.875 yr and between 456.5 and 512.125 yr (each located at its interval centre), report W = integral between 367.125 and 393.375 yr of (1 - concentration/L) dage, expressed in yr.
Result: -4.9 yr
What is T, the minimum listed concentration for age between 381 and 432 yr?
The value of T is 11.43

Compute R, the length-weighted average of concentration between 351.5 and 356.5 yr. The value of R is 13.3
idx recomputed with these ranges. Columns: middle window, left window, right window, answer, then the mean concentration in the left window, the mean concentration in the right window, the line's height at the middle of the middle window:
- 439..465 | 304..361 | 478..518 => 3.5 yr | 10.6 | 11.5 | 11.3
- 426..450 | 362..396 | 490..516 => 3.1 yr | 12.9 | 11.4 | 12.2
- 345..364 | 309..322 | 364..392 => -2.1 yr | 9.6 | 12.9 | 11.6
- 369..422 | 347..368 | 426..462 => -3.9 yr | 13.1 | 10.3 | 11.9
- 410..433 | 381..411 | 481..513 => 0.1 yr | 12.7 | 11.5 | 12.4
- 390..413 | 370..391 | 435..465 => -1.6 yr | 12.8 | 9.9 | 11.9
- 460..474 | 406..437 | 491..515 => 1.2 yr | 12.2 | 11.4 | 11.8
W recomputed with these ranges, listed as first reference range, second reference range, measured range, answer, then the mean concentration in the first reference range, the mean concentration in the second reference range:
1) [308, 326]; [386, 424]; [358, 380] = -3.2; 9.73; 12.7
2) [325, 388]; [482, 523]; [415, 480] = 4.5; 12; 11.5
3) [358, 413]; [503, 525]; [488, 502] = 0.1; 12.9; 11.4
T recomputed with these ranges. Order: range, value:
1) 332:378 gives 9.321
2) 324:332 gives 9.832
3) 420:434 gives 11.08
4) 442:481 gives 8.941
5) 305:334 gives 9.16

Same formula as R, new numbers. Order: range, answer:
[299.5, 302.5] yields 9.1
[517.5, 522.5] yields 11.5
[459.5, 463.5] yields 10.4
